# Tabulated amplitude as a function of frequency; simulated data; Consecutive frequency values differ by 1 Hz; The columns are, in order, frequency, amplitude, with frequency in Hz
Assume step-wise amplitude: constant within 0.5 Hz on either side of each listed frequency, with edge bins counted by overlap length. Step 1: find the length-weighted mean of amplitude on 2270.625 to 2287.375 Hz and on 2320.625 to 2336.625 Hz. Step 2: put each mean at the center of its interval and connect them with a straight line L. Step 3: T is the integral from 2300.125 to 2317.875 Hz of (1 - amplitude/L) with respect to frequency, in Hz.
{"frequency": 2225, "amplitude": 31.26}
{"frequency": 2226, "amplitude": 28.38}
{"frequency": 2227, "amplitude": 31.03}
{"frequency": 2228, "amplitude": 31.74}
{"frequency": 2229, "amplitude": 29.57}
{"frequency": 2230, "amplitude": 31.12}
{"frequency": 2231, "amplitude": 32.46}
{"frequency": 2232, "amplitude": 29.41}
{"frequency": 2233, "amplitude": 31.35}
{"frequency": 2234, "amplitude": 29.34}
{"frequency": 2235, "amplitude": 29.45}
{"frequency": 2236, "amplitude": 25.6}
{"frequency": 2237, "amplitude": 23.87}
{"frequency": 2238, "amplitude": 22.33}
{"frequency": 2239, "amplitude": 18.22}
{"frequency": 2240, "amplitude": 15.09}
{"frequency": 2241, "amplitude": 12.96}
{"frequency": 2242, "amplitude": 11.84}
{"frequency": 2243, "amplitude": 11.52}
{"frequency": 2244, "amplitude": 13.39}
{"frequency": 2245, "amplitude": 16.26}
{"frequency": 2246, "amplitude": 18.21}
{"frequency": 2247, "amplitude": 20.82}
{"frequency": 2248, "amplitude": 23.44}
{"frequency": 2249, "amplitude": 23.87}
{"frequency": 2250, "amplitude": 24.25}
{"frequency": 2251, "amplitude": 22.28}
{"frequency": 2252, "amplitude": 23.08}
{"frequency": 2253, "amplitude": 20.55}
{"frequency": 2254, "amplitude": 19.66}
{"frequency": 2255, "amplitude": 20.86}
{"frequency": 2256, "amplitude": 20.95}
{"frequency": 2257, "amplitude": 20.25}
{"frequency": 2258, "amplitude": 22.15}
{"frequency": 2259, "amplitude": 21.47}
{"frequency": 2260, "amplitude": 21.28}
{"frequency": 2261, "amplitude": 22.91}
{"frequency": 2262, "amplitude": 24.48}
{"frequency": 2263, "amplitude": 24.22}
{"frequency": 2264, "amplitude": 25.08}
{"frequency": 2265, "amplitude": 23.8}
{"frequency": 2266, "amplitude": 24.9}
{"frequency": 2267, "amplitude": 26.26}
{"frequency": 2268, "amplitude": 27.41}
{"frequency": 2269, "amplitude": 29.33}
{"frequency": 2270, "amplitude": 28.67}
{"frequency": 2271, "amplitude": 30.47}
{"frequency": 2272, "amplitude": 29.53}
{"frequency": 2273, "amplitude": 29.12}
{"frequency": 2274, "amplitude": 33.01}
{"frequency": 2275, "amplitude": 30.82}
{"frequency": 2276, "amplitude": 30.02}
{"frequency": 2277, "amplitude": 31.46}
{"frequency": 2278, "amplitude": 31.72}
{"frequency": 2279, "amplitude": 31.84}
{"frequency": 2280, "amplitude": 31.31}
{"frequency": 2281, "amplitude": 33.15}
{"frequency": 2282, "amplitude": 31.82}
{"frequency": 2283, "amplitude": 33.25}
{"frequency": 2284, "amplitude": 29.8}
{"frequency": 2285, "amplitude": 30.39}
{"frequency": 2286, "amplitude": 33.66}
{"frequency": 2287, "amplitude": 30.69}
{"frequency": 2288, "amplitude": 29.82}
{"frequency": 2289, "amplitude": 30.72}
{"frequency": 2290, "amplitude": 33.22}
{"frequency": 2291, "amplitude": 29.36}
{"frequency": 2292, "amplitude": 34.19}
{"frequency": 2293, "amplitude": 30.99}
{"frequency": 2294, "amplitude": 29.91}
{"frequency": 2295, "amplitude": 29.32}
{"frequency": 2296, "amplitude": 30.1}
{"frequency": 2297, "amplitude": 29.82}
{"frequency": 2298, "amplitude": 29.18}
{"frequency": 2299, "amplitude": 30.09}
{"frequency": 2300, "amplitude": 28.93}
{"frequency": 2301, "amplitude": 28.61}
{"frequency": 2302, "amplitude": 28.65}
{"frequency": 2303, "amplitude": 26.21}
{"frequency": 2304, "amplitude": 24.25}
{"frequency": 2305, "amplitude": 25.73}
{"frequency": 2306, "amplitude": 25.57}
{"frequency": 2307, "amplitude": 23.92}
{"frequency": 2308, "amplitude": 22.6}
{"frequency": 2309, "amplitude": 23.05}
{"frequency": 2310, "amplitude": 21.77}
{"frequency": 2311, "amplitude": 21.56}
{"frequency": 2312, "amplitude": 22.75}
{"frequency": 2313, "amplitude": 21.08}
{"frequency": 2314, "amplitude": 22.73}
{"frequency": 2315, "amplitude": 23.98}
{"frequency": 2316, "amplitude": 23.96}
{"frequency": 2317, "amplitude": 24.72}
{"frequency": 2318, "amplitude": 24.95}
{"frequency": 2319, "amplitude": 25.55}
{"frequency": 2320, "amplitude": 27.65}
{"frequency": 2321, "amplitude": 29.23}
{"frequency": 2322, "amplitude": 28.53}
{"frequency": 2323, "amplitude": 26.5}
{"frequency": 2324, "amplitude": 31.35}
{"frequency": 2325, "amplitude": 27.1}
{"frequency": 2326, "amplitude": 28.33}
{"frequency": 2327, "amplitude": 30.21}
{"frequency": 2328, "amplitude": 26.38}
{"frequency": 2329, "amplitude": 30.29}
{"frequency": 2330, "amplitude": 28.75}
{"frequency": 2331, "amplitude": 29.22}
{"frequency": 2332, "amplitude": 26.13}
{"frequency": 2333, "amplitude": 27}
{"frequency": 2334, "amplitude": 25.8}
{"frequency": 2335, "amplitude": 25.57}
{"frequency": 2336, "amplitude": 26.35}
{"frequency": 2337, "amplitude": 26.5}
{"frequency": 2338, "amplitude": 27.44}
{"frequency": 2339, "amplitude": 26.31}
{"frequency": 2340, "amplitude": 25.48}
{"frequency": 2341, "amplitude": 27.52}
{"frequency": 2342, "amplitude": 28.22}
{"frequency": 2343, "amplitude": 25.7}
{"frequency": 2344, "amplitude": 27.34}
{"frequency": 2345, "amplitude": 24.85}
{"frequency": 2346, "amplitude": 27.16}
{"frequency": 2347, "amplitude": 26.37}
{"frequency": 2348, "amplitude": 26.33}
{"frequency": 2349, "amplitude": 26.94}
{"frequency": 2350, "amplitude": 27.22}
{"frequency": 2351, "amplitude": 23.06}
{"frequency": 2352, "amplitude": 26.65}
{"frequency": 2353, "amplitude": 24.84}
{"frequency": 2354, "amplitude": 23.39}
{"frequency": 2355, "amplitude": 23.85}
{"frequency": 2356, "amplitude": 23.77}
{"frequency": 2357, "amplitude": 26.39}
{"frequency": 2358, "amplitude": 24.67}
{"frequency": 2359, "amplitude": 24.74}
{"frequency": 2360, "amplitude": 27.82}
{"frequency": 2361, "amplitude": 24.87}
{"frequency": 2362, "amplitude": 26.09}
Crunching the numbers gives 3.0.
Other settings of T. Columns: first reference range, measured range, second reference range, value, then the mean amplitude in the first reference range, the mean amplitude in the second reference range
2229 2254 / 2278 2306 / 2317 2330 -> -4.9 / 22.2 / 27.9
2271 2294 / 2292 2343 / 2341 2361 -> 3.0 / 31.3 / 25.8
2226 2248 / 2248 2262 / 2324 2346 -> 1.2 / 23.2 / 27.3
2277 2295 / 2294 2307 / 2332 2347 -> 0.9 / 31.5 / 26.5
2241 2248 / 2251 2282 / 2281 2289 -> -2.6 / 15.7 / 31.4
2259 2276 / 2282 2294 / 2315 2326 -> -2.0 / 26.9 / 26.9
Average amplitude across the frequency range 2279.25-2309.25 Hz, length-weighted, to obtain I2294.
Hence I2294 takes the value 29.4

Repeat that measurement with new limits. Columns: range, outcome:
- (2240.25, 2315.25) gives 25.8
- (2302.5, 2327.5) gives 25.3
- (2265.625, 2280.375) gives 29.8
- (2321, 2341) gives 27.6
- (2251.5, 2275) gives 24.9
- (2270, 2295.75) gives 31.1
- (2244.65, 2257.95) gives 21.2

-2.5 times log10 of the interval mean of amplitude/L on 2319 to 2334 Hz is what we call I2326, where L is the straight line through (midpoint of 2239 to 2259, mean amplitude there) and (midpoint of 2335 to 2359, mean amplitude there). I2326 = -0.153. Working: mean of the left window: 19.1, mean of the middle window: 28.2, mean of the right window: 25.9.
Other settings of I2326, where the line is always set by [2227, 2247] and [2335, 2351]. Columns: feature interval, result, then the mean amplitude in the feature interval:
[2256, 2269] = 0.00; 23.8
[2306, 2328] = 0.01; 25.3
